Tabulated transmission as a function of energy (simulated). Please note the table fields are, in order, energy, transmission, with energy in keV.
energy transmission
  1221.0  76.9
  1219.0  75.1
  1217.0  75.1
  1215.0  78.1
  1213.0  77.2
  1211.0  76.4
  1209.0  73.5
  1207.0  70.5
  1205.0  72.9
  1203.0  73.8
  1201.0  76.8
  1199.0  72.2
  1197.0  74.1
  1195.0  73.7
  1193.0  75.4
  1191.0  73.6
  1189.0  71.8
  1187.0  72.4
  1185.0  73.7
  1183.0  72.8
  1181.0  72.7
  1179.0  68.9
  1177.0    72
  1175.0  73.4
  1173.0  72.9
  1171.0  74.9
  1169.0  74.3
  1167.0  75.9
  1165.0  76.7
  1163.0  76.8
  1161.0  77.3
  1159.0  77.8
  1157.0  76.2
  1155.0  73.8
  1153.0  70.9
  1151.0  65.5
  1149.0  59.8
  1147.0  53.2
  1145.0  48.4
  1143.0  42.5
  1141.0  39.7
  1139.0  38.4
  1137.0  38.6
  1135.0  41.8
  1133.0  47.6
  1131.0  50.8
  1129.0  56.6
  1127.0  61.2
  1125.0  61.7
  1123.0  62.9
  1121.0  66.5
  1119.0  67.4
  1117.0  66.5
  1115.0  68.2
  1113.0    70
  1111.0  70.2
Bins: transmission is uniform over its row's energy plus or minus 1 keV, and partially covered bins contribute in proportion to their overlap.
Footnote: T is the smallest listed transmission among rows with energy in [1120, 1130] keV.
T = 56.6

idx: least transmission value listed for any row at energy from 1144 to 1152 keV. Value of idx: 48.4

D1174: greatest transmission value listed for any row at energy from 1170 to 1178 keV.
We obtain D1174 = 74.9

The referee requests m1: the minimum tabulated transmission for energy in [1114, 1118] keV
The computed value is 66.5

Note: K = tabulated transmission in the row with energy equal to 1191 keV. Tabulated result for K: 73.6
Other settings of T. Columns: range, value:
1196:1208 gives 70.5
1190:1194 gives 73.6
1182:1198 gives 71.8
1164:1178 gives 72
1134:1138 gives 38.6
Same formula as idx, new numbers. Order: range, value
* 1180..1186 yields 72.7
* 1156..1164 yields 76.2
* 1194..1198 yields 73.7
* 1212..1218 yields 75.1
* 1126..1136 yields 41.8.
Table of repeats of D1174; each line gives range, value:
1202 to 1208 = 73.8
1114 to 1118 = 68.2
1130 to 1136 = 50.8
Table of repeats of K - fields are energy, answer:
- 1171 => 74.9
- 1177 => 72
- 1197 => 74.1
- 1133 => 47.6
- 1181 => 72.7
